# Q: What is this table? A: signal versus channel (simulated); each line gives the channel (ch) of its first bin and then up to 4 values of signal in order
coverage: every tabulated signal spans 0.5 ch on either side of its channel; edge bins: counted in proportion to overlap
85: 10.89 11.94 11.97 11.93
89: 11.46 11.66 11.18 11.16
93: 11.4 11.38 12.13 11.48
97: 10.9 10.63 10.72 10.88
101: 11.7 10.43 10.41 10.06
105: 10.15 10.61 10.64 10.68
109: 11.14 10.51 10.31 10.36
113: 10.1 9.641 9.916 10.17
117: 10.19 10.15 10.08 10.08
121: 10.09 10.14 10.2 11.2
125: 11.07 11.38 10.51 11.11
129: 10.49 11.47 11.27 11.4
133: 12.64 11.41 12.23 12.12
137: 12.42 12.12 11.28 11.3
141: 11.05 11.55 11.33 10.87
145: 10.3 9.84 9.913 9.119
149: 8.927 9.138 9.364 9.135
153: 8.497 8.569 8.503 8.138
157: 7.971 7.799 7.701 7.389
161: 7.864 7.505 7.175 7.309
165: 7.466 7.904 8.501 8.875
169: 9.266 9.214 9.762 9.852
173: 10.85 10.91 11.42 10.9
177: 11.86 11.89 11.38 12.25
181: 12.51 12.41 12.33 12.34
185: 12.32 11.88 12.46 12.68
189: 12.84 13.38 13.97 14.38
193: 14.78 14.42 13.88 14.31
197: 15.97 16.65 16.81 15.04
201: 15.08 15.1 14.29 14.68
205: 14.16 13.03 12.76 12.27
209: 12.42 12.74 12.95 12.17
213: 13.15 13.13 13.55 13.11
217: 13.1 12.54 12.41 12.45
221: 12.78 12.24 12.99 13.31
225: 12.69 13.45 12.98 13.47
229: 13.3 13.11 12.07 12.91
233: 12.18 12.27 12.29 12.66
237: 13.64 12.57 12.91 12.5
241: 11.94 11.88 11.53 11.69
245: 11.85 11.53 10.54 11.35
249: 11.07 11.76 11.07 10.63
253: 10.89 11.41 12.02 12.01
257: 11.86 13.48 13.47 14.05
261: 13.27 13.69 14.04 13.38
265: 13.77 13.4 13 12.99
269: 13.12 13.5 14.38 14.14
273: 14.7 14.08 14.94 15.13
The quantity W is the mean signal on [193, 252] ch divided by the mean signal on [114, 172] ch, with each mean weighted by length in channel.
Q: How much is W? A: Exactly 1.32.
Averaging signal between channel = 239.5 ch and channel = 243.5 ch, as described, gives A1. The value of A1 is 12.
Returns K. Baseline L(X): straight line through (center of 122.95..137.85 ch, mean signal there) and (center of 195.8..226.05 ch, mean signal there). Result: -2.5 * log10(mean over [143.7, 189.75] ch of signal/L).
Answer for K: 0.25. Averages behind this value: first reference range 11.4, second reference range 13.6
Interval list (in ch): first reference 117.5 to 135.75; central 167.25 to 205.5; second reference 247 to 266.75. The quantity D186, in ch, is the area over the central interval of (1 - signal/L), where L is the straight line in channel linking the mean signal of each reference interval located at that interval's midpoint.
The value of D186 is -3.8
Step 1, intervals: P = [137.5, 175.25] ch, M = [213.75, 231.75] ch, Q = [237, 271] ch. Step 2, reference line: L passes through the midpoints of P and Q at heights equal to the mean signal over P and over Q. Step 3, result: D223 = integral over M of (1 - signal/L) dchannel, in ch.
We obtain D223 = -2.4 ch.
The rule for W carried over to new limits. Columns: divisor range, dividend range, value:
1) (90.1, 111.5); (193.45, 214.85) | 1.29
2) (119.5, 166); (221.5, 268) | 1.26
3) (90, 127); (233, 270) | 1.16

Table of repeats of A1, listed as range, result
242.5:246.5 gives 11.6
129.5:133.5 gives 11.7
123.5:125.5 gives 11.1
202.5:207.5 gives 13.8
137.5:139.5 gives 11.7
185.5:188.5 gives 12.3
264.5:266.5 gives 13.6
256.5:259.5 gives 12.9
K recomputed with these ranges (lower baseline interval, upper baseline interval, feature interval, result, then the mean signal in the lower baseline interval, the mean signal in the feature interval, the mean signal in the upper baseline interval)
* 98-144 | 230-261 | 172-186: -0.03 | 10.9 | 11.7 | 12.1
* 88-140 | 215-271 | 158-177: 0.29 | 10.9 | 8.93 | 12.6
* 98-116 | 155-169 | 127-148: -0.24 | 10.5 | 11.2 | 7.89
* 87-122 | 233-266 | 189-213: -0.20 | 10.7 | 14.1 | 12.3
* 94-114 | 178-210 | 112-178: 0.20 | 10.7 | 9.99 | 13.6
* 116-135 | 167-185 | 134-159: 0.09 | 10.8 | 10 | 11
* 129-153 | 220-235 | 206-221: -0.03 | 10.8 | 12.8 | 12.8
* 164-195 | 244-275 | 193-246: -0.10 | 11.5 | 13.2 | 12.7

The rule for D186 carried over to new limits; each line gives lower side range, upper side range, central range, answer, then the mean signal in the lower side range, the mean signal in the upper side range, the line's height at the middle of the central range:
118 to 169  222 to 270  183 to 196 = -2.6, 9.87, 12.5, 11.1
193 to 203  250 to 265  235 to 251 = 1.5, 15.2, 12.5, 13.2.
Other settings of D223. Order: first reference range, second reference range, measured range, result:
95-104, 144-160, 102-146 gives -4.01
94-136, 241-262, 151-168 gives 4.75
